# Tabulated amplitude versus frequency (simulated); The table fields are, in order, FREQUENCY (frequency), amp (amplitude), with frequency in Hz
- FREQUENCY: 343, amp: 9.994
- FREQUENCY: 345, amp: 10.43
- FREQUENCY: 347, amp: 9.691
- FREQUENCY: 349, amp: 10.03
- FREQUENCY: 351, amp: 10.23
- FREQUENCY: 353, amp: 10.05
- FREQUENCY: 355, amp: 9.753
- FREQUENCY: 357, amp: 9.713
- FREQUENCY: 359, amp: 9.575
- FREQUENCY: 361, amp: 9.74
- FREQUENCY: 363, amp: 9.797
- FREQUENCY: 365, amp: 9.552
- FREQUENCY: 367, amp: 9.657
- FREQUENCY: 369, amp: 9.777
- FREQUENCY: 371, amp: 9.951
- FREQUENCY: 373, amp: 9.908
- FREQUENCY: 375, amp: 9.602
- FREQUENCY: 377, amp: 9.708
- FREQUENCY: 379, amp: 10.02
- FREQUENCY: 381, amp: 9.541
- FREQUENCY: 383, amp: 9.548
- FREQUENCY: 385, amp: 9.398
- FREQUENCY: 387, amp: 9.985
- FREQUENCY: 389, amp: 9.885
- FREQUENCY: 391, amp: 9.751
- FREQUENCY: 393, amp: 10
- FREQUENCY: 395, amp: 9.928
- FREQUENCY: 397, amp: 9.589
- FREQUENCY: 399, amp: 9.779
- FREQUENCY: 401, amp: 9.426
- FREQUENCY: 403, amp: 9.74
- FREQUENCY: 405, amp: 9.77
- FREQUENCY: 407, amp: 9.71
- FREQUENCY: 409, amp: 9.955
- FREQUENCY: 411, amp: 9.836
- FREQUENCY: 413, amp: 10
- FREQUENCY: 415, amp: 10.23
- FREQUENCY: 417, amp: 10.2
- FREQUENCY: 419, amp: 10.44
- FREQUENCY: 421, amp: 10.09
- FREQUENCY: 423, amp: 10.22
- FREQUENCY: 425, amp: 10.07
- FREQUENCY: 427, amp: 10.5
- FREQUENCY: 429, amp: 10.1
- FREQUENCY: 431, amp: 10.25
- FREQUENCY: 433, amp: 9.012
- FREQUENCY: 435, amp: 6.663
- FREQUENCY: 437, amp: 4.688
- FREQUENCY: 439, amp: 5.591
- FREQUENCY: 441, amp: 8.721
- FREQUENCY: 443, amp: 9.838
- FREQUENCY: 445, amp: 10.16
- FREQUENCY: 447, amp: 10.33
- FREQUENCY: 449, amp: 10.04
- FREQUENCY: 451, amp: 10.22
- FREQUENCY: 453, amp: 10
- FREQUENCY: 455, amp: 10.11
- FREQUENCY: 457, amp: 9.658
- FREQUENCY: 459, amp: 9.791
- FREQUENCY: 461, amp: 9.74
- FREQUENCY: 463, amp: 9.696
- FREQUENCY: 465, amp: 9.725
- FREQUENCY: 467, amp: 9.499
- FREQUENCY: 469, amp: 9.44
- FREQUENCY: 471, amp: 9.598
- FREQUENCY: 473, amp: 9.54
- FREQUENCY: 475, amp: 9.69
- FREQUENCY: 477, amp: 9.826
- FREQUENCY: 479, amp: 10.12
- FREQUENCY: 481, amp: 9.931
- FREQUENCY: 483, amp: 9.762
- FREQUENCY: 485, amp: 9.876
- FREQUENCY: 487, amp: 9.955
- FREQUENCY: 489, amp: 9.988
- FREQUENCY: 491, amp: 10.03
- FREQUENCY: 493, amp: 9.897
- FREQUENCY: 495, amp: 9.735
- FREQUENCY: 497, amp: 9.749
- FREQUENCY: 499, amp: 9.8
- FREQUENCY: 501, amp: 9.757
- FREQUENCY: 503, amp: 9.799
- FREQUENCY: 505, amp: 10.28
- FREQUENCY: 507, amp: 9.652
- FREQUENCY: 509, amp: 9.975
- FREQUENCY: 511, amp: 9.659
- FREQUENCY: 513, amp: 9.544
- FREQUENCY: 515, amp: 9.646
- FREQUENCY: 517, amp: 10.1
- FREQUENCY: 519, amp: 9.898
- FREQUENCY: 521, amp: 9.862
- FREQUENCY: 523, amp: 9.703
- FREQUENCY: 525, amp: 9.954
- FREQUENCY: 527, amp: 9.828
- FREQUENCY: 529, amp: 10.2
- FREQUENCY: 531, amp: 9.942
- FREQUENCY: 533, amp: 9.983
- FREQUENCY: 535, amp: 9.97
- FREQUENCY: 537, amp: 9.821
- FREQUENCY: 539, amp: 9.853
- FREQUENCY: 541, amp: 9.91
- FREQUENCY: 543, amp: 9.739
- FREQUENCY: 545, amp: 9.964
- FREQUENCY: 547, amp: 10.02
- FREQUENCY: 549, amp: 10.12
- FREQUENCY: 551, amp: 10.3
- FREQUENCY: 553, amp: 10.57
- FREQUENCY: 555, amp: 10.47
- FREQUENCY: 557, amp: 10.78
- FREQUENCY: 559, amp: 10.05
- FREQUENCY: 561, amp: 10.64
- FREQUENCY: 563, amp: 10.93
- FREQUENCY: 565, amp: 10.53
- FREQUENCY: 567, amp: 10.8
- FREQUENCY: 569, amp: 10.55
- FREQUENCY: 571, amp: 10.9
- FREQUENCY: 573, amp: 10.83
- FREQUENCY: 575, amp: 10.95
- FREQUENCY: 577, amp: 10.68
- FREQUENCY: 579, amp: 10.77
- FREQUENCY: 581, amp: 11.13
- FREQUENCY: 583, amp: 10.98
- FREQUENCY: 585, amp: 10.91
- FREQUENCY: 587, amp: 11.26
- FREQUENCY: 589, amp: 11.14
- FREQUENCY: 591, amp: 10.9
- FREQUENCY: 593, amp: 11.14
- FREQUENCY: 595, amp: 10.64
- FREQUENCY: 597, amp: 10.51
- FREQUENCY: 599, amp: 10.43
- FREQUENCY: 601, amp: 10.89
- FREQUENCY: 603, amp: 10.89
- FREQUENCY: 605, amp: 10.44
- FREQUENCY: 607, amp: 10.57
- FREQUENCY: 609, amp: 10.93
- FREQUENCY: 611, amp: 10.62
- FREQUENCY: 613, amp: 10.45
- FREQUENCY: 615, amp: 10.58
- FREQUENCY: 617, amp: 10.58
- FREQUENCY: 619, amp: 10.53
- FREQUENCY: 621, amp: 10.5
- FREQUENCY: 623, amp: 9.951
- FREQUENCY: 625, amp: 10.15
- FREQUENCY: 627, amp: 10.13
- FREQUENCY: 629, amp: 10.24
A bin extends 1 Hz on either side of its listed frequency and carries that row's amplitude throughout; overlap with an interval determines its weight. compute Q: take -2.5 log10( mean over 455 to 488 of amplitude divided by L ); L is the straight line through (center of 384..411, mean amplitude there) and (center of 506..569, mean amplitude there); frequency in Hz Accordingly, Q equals 0.02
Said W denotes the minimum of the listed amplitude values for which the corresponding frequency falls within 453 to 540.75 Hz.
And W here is 9.44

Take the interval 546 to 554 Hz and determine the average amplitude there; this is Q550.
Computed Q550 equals 10.3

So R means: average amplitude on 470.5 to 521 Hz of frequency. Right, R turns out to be 9.84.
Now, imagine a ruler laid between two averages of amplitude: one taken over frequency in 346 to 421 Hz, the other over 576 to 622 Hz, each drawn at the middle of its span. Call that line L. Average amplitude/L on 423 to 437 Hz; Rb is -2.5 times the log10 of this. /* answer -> 0.099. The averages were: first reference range 9.83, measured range 9.15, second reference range 10.8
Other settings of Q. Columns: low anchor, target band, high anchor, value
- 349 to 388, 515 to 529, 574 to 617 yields 0.06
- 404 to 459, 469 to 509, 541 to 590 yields 0.02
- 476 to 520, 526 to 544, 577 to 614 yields 0.03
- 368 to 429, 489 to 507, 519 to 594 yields 0.04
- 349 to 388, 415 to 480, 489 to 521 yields 0.04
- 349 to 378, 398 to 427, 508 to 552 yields -0.02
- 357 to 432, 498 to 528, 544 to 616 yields 0.06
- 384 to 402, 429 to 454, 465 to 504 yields 0.11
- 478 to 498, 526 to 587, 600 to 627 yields -0.02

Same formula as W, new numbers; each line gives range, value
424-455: 4.688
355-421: 9.398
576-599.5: 10.43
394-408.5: 9.426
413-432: 10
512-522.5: 9.544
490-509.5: 9.652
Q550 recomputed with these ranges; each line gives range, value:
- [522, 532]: 9.93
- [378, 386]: 9.63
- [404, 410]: 9.81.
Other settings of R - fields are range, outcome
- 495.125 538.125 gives 9.86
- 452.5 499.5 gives 9.8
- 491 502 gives 9.81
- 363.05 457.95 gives 9.6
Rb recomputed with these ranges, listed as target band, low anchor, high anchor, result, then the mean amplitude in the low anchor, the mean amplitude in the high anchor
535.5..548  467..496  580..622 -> 0.043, 9.8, 10.8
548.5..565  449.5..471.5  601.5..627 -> -0.027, 9.78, 10.5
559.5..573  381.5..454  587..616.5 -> -0.020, 9.55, 10.7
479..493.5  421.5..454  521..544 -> -0.044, 9.16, 9.9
